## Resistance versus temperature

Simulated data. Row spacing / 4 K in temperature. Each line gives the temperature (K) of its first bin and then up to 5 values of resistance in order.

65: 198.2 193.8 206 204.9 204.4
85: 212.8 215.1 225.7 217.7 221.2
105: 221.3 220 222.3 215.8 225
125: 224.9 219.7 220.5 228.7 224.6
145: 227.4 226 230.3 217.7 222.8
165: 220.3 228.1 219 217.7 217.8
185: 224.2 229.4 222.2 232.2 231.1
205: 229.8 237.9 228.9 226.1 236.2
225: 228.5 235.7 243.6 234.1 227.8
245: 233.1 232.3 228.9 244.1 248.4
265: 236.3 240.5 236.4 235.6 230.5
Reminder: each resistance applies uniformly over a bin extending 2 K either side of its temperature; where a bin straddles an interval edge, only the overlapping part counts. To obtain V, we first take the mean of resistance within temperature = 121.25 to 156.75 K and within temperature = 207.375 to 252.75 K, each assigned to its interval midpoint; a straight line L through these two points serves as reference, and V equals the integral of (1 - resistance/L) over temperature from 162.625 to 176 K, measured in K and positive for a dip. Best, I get 0.32 K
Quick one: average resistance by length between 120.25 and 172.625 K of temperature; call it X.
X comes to 224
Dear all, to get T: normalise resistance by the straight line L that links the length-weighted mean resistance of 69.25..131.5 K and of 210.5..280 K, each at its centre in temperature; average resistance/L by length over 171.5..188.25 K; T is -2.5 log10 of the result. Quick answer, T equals 0.03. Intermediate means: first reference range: 216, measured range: 220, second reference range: 235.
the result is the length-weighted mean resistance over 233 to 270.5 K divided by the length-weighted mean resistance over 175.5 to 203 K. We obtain 1.1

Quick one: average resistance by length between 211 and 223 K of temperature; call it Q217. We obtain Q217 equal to 230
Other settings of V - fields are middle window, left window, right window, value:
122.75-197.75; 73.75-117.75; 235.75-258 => -0.15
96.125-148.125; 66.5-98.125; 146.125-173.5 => -1.32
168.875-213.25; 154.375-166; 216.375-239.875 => 0.11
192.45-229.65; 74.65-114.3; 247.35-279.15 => 0.03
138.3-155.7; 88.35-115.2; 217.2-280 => -0.11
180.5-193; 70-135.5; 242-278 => 0.19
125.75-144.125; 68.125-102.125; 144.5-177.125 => -0.37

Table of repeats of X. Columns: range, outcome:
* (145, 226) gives 226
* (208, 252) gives 233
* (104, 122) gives 221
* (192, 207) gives 229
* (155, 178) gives 221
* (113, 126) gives 222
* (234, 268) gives 236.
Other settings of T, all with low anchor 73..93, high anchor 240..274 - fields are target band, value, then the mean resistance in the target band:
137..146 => -0.03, 226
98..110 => -0.03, 221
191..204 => 0.00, 229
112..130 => -0.03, 222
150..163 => -0.01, 224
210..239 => -0.01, 233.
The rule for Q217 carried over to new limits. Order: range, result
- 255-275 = 241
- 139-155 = 227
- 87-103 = 220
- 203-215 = 232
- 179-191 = 224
